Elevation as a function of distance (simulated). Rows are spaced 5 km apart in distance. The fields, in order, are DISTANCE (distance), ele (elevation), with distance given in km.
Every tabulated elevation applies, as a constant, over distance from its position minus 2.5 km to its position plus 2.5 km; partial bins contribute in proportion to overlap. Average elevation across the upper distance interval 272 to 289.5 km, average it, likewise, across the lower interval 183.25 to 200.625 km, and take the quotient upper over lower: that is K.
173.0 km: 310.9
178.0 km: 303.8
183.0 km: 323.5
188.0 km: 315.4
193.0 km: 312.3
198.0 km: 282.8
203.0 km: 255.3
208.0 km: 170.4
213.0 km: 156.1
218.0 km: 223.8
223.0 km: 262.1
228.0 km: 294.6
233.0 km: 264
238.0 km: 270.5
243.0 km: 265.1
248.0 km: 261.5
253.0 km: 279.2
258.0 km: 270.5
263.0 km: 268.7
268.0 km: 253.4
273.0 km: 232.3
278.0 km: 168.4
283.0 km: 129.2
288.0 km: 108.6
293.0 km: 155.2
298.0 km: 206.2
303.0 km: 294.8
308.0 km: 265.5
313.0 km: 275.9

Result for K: 0.51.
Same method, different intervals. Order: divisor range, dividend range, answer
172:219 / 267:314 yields 0.77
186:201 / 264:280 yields 0.74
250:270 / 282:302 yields 0.60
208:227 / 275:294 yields 0.66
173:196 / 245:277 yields 0.82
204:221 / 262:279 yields 1.21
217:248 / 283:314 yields 0.78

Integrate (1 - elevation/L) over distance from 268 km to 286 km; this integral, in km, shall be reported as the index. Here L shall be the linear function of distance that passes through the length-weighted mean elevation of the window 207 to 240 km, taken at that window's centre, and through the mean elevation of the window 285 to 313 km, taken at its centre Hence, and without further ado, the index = 2.8 km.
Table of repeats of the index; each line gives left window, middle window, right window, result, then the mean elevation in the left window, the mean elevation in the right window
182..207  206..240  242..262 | 5.32 km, 289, 269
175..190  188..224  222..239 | 6.52 km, 314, 274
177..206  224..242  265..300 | -2.30 km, 296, 180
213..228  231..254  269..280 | -4.27 km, 237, 209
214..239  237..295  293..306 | 5.56 km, 256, 233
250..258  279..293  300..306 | 7.50 km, 275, 285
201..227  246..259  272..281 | -4.50 km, 217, 191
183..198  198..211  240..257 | 3.32 km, 310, 269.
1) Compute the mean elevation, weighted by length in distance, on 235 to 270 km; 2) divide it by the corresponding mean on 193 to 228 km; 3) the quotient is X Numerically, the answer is 1.13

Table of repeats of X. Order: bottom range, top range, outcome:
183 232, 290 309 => 0.88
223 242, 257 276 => 0.92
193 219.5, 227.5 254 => 1.19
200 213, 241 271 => 1.30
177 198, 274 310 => 0.61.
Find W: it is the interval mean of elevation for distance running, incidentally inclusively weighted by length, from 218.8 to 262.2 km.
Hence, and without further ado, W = 269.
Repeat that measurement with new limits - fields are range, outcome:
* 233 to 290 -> 231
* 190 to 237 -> 248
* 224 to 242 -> 274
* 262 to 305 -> 198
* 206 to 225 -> 202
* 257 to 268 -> 266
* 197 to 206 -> 261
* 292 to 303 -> 210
